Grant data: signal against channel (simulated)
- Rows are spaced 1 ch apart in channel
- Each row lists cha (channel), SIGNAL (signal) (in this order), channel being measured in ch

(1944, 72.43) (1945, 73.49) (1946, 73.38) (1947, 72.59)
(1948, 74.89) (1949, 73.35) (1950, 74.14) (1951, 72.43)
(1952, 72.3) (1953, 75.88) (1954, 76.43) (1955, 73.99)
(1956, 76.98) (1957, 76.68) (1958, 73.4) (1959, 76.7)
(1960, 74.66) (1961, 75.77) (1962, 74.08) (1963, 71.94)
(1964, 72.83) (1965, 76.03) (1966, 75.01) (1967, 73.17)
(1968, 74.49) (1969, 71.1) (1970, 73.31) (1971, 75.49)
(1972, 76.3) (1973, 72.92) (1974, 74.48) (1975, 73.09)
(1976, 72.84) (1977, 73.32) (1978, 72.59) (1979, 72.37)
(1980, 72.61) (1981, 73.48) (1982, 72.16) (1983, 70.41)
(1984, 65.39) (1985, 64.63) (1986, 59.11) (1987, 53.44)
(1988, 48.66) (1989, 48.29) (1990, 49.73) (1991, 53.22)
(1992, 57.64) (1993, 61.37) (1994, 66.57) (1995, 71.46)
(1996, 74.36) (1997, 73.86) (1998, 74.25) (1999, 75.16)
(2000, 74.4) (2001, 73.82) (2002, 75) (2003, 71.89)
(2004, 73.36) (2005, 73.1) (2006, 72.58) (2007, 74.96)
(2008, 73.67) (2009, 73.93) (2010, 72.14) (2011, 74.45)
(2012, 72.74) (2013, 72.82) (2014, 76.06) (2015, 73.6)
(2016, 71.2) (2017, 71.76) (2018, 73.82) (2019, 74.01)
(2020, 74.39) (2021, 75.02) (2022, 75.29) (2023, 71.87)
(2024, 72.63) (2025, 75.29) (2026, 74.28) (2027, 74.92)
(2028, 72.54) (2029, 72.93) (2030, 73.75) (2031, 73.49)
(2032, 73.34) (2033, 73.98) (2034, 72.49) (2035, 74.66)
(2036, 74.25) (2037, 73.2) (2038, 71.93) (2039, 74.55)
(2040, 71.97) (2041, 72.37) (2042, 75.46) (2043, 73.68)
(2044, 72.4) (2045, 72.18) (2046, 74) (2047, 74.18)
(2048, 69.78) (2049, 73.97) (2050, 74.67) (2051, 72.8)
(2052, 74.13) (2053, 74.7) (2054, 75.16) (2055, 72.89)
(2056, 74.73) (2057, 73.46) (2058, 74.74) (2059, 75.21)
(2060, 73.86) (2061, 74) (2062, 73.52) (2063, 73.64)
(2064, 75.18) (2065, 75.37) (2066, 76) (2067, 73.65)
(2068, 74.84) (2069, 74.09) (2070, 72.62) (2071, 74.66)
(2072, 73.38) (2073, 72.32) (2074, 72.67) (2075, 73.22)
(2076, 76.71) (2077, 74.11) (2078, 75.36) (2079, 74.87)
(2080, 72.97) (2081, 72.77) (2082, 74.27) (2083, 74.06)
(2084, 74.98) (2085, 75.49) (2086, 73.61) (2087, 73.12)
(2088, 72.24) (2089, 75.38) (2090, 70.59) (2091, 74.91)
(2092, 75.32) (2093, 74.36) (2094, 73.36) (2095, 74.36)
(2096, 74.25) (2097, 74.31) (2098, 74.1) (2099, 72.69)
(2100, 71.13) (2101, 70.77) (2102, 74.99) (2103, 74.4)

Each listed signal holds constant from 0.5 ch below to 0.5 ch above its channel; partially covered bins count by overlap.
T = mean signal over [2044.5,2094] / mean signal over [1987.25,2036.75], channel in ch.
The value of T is 1.04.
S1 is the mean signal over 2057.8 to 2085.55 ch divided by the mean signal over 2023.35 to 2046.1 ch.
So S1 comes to 1.0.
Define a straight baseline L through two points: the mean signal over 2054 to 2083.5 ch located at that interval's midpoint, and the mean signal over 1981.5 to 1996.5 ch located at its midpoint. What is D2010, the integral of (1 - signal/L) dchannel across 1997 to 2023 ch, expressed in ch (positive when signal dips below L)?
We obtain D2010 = -3.7 ch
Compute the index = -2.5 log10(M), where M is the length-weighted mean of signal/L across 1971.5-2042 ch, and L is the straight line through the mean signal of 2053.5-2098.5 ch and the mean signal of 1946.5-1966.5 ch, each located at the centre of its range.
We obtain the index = 0.05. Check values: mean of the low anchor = 74.5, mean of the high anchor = 74.1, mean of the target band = 70.9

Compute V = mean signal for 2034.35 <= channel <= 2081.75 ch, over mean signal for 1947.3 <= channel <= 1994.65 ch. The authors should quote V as 1.05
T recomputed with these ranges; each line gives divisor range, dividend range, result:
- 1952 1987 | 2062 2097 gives 1.02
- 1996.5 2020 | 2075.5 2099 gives 1.01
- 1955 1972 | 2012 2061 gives 0.99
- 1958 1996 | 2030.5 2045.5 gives 1.07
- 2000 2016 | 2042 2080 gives 1.01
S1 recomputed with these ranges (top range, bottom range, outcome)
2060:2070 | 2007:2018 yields 1.01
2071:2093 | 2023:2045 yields 1.01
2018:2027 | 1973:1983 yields 1.02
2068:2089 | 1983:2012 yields 1.10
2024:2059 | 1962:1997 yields 1.08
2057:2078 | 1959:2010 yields 1.06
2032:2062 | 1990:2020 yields 1.03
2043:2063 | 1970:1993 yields 1.12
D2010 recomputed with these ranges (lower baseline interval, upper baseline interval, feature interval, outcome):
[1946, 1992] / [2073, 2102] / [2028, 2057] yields -0.38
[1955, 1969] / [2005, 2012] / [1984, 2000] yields 2.44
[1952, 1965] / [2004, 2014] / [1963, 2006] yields 2.84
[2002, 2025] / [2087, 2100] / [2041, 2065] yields -0.08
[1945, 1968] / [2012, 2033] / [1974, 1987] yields 0.78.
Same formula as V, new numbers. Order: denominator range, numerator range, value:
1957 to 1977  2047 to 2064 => 1.00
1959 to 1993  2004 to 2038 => 1.07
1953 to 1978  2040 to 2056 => 0.99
